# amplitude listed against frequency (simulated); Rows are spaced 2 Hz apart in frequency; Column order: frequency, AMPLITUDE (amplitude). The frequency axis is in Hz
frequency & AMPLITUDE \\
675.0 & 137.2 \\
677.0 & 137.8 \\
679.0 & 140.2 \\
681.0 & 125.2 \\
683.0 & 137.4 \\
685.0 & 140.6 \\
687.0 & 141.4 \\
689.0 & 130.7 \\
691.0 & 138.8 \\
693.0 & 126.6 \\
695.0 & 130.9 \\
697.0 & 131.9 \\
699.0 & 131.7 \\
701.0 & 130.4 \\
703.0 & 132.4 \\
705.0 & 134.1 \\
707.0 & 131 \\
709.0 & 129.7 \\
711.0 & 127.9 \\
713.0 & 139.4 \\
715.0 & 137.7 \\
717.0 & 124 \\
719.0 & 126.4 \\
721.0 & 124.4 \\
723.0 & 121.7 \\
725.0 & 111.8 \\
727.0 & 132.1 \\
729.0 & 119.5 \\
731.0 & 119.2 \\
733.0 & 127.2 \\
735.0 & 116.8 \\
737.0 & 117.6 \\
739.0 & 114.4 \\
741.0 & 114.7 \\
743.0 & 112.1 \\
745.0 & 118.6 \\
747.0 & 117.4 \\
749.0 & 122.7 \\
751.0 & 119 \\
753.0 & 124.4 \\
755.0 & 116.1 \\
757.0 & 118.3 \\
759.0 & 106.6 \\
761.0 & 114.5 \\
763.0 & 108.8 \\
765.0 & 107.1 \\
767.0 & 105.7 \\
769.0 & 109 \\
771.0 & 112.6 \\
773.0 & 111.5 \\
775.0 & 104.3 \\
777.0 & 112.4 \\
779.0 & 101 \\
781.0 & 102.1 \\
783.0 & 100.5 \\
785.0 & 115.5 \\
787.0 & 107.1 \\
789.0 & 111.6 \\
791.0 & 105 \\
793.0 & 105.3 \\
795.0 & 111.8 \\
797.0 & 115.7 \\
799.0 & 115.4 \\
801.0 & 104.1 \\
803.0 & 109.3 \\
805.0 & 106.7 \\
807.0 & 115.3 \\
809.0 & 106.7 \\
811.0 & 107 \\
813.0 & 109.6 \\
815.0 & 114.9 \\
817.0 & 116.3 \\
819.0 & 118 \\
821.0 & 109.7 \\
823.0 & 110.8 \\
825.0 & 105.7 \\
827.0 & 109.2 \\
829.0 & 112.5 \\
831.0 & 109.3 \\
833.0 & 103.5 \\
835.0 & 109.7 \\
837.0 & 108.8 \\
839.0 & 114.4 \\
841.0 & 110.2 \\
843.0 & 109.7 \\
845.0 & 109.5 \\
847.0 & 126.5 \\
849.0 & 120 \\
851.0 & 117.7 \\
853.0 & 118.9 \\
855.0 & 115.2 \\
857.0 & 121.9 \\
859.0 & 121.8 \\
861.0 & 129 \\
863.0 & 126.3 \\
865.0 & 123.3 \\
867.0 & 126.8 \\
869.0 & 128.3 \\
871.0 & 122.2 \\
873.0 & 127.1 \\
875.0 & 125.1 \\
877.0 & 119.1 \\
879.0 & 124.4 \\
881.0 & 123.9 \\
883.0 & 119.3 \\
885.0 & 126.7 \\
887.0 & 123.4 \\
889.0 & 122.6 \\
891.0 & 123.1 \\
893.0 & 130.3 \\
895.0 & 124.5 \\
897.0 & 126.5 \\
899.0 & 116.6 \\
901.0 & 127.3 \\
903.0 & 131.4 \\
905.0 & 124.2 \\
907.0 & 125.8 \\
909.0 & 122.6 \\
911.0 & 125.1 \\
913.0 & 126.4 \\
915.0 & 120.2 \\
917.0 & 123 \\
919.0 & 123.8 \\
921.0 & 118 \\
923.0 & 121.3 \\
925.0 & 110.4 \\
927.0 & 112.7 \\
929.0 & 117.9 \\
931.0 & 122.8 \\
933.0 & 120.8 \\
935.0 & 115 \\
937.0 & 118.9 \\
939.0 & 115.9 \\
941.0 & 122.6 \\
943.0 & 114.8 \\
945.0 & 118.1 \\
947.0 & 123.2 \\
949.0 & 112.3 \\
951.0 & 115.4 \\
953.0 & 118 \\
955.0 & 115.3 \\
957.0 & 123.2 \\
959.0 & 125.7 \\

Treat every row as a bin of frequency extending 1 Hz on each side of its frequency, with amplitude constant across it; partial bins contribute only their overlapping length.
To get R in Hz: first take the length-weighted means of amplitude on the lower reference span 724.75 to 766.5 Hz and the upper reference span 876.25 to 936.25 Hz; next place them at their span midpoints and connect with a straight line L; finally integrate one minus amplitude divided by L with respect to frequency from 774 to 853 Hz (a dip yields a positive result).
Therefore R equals 5.9 Hz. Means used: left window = 117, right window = 122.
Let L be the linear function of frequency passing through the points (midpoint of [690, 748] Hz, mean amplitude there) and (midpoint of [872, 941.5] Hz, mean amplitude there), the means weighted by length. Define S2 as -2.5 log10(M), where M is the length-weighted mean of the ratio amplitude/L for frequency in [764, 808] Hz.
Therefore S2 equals 0.15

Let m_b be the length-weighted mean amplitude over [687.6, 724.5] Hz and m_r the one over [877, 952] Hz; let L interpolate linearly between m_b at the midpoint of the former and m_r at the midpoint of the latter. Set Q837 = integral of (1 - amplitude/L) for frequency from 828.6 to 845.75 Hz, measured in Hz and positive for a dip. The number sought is 2.07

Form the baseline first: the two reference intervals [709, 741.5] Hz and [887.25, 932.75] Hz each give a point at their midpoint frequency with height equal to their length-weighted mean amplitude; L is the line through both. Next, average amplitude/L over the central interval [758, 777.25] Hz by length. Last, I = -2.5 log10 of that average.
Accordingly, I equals 0.13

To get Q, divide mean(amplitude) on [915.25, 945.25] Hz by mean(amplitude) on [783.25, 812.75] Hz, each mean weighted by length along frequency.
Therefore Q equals 1.08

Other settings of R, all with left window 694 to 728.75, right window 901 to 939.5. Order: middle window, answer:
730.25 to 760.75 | 2.4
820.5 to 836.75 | 2.1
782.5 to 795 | 1.8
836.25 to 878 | 1.1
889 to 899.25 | -0.2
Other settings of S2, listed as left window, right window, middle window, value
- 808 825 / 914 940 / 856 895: -0.084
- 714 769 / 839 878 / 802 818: 0.085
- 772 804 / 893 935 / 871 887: -0.048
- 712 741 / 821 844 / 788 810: 0.040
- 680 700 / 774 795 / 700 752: -0.005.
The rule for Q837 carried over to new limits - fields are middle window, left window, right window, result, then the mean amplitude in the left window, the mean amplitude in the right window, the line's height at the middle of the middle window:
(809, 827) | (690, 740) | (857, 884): 2.03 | 127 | 124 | 125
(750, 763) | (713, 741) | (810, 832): 0.36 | 123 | 111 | 119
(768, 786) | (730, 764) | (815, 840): 1.10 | 117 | 111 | 115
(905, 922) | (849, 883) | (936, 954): -0.48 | 123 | 118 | 120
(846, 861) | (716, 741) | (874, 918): 0.30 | 121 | 124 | 123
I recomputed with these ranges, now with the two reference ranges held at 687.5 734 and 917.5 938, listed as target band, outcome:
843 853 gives 0.04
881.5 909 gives -0.04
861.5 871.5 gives -0.04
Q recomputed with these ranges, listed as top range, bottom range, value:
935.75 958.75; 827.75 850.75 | 1.05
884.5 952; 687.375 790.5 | 1.01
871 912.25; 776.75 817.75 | 1.14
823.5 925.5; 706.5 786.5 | 1.03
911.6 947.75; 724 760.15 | 1.01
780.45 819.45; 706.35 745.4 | 0.89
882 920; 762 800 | 1.15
